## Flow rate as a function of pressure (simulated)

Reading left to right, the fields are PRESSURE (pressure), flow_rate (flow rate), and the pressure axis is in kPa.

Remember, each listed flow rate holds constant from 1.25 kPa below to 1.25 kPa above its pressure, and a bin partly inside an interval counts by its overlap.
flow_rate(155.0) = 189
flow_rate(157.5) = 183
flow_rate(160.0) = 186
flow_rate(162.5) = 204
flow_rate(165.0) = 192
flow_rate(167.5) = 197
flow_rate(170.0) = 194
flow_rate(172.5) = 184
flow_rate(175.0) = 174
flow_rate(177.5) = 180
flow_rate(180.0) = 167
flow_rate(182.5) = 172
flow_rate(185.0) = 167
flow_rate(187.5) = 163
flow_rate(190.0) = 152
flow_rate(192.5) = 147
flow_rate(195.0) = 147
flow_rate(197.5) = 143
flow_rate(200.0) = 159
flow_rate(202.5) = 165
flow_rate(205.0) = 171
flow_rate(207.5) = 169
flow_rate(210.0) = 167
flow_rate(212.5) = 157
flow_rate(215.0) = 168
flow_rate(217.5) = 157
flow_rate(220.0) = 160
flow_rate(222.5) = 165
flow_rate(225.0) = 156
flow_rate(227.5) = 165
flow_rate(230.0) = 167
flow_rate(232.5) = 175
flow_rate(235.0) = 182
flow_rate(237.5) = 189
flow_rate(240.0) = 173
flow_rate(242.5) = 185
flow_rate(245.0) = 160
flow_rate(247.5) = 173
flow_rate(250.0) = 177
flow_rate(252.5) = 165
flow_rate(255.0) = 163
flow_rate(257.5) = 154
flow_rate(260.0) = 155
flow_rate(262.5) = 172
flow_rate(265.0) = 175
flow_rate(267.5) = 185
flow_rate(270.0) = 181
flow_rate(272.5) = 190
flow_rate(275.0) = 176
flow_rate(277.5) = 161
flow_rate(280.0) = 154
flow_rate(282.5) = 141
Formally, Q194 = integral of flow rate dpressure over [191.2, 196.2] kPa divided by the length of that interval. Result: 147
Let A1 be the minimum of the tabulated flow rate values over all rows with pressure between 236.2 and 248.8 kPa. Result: 160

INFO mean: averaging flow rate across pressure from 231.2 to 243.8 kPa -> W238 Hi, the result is 181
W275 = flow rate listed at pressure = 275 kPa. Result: 176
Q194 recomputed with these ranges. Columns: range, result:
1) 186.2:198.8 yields 151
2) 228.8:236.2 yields 175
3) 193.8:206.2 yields 157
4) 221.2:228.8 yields 162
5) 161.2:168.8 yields 198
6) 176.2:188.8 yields 170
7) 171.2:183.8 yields 175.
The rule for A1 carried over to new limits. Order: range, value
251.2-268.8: 154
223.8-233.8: 156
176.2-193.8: 147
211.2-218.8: 157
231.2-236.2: 175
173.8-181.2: 167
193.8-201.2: 143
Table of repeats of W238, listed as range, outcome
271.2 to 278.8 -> 176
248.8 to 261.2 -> 163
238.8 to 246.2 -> 173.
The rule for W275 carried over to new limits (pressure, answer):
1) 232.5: 175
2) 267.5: 185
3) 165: 192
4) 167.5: 197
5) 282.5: 141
